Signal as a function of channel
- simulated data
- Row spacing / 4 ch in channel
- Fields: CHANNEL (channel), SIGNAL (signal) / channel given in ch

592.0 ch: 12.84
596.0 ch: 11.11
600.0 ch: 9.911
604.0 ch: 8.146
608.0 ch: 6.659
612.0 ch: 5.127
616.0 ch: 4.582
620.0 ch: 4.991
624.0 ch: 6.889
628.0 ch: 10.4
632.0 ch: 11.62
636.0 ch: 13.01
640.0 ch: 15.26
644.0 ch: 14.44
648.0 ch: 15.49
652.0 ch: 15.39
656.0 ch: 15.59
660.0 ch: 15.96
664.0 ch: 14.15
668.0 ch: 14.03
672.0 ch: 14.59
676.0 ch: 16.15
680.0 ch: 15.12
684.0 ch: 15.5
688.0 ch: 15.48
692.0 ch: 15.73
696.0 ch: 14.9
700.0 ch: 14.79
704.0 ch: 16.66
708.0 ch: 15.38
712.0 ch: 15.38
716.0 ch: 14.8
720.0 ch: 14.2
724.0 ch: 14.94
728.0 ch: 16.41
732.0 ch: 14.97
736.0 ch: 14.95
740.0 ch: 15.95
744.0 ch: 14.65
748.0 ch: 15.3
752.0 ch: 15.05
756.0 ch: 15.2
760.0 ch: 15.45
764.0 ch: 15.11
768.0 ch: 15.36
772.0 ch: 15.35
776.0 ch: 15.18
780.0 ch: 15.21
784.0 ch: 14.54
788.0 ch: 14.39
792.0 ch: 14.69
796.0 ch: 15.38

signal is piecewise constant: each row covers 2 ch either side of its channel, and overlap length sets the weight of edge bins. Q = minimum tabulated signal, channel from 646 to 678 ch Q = 14.03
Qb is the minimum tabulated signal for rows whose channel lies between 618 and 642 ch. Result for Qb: 4.991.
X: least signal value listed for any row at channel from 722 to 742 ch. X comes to 14.94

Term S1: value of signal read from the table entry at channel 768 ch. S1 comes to 15.36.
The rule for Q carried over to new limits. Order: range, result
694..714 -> 14.79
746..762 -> 15.05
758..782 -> 15.11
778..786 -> 14.54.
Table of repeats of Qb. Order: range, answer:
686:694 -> 15.48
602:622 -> 4.582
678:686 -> 15.12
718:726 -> 14.2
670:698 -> 14.59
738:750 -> 14.65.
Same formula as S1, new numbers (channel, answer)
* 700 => 14.79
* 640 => 15.26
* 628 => 10.4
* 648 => 15.49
